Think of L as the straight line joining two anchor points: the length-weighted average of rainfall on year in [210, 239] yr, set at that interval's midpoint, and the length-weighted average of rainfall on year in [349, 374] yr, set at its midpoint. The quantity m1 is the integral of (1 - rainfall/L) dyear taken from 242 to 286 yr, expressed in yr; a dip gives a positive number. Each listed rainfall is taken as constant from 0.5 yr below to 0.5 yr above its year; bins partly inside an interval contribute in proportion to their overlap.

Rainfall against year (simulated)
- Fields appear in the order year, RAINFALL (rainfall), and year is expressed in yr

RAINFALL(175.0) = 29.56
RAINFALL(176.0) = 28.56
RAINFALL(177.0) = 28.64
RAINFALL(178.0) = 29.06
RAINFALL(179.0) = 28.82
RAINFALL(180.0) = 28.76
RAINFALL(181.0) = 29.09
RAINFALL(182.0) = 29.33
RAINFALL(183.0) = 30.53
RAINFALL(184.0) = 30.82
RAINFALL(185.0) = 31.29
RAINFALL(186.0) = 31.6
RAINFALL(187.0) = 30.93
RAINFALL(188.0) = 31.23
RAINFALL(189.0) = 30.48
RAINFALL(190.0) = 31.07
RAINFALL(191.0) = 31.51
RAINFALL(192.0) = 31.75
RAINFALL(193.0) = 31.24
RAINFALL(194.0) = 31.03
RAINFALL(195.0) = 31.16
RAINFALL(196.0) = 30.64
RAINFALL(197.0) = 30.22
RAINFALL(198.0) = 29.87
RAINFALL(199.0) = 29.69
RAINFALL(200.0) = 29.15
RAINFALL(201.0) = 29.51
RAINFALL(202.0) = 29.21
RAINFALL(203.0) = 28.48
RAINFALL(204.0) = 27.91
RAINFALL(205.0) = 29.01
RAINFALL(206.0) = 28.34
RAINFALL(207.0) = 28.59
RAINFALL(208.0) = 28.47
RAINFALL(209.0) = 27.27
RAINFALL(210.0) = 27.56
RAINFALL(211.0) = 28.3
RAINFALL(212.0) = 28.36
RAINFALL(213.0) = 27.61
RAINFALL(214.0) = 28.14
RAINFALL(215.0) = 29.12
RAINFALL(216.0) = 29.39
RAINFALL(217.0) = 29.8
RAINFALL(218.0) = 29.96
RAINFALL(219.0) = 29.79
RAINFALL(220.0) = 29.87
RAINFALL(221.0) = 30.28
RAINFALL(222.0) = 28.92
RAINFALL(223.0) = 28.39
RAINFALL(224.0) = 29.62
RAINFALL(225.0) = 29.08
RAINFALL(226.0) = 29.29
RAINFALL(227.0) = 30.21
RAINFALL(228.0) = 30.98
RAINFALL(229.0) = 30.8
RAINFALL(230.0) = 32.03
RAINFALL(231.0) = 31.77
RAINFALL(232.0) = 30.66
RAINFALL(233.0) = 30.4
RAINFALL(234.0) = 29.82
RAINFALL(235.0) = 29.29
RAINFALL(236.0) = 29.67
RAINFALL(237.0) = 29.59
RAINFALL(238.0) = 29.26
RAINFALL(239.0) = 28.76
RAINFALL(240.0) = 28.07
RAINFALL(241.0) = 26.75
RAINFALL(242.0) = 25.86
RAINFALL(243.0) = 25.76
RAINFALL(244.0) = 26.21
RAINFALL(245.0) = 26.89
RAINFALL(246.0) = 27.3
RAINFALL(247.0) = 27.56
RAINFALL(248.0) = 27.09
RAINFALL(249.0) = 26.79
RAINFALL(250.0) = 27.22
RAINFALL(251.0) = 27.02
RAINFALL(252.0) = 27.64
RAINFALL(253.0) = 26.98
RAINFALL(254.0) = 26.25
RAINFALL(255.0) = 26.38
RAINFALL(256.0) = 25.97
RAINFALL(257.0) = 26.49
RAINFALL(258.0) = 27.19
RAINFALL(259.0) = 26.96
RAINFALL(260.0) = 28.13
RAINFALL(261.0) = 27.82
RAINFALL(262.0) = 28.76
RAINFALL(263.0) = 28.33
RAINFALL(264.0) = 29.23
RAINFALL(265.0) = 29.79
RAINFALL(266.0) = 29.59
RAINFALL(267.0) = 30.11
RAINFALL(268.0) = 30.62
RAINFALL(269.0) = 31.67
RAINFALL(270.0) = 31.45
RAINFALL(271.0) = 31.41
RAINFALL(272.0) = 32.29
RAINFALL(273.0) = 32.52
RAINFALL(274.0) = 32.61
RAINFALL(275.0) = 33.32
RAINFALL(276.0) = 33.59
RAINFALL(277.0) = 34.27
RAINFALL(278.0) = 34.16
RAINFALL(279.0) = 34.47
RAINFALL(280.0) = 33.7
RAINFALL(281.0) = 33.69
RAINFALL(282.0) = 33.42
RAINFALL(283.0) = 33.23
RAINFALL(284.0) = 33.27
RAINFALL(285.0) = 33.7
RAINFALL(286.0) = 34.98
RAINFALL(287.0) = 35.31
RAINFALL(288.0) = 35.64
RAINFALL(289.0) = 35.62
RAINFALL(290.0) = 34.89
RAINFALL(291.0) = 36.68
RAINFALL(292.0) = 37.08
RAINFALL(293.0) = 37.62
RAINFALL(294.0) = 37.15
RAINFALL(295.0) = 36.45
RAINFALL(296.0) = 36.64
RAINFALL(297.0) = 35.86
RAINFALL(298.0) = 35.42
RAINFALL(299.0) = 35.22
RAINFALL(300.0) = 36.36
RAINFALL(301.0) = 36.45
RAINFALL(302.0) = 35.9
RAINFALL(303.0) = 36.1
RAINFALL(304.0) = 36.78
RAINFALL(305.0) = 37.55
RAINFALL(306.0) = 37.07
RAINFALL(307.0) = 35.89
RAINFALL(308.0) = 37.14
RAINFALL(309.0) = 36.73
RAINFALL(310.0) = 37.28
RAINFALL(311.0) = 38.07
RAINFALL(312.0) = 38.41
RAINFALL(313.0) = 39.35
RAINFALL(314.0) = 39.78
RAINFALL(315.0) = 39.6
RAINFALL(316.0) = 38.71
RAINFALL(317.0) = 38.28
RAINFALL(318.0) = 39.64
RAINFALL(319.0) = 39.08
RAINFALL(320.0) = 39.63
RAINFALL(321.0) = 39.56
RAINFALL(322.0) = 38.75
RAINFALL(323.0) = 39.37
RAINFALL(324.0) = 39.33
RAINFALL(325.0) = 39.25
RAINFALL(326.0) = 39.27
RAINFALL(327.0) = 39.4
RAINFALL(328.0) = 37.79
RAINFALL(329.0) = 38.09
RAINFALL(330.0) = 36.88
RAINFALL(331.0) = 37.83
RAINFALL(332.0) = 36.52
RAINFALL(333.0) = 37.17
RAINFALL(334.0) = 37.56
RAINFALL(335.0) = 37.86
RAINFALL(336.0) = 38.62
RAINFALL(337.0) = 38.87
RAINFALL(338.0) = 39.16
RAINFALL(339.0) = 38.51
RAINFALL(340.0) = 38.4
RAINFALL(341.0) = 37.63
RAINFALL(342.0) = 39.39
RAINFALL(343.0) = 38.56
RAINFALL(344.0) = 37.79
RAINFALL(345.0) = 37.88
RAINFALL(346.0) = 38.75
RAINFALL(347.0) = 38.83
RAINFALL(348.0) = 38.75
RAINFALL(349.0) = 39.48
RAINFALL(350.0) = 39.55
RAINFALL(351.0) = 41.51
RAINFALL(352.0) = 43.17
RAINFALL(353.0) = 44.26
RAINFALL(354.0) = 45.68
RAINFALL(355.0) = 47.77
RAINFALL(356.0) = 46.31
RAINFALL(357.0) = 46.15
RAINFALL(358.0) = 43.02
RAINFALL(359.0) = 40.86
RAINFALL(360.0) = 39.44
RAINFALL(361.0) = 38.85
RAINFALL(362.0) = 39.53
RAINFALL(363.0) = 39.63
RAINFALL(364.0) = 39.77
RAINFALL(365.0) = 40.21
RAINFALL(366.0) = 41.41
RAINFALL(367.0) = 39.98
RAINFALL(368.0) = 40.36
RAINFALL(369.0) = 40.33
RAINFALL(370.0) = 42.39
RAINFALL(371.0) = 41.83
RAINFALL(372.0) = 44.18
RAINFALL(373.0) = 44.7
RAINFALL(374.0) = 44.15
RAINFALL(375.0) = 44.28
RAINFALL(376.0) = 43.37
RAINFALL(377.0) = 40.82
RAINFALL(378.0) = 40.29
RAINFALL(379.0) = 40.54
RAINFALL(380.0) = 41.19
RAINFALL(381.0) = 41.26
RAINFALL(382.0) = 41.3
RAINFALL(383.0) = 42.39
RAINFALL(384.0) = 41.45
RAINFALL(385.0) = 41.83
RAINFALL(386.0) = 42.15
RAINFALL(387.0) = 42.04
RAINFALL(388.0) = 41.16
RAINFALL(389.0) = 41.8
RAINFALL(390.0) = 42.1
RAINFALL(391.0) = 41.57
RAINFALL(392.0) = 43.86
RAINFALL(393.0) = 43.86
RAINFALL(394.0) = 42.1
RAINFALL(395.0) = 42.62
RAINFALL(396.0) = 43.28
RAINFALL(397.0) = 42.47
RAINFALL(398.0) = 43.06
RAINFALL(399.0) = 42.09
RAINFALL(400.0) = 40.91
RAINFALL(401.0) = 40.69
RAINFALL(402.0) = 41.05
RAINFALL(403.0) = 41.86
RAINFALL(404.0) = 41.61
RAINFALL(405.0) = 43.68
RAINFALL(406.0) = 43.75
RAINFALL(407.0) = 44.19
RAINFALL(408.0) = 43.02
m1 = 4.6 yr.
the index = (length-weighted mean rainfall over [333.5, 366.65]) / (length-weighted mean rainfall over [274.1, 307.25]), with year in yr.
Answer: 1.14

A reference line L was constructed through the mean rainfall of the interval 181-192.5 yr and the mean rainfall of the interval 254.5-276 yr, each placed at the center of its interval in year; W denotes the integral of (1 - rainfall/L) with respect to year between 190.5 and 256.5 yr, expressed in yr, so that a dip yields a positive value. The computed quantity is 3.13 yr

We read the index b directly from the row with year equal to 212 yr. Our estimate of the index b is 28.36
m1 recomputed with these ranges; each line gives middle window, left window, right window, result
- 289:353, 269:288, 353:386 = -1.09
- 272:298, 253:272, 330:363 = -2.45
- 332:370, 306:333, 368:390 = 0.05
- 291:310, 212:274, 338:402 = -1.08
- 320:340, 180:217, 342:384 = 0.33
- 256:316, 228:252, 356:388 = -1.55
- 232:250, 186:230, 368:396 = 2.25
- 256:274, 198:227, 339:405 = 1.94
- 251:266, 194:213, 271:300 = 2.39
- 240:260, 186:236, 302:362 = 3.64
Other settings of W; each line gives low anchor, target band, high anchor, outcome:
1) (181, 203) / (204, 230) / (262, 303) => 1.9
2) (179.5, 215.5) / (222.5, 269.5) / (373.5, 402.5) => 6.1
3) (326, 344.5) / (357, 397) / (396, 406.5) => -1.0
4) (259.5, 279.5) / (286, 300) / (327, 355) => -0.9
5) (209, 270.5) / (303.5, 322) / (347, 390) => -1.1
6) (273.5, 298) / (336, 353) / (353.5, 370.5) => 0.4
